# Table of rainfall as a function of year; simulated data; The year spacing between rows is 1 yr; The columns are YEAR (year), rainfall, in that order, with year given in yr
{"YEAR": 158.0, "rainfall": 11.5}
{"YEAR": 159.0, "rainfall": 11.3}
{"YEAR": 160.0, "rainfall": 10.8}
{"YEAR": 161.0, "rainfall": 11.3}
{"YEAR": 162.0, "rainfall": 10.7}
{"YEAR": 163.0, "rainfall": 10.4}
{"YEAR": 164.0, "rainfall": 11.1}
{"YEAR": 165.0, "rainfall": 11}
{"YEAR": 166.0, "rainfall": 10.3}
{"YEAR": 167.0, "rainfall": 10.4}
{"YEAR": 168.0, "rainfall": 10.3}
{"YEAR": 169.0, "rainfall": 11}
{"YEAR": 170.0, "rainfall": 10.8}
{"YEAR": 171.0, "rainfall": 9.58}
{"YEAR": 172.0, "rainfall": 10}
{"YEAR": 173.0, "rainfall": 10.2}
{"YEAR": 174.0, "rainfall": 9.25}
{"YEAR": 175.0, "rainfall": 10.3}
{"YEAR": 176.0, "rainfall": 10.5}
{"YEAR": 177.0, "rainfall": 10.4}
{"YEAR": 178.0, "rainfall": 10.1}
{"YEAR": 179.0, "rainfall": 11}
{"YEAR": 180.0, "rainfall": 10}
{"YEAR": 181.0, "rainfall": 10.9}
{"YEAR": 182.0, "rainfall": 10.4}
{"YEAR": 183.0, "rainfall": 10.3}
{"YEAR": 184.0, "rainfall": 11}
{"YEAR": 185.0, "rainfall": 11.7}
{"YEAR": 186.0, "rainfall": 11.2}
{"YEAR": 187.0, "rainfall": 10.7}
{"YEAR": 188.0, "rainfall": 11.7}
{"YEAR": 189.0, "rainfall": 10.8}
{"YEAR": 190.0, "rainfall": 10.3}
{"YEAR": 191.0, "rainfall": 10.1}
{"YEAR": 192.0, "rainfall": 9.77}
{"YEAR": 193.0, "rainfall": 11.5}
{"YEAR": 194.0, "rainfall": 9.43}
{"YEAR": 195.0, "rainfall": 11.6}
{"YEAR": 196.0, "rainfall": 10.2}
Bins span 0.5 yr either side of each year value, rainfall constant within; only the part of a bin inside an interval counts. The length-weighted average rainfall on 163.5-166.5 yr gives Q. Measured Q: 10.8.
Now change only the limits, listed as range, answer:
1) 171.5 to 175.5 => 9.94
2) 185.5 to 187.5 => 10.9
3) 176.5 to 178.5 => 10.2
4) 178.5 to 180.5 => 10.5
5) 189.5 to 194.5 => 10.2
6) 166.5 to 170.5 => 10.6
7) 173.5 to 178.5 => 10.1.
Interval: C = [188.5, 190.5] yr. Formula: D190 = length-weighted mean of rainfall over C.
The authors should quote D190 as 10.6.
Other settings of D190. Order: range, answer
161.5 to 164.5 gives 10.7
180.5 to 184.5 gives 10.7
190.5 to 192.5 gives 9.93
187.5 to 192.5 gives 10.5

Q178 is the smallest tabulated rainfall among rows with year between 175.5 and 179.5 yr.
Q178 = 10.1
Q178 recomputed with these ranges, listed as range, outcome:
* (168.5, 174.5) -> 9.25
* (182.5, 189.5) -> 10.3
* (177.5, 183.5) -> 10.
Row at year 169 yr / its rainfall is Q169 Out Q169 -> 11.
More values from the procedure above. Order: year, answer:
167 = 10.4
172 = 10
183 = 10.3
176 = 10.5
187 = 10.7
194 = 9.43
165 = 11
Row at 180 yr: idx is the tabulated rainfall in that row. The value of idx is 10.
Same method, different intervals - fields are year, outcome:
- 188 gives 11.7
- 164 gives 11.1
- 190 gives 10.3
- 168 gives 10.3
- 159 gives 11.3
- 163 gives 10.4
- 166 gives 10.3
